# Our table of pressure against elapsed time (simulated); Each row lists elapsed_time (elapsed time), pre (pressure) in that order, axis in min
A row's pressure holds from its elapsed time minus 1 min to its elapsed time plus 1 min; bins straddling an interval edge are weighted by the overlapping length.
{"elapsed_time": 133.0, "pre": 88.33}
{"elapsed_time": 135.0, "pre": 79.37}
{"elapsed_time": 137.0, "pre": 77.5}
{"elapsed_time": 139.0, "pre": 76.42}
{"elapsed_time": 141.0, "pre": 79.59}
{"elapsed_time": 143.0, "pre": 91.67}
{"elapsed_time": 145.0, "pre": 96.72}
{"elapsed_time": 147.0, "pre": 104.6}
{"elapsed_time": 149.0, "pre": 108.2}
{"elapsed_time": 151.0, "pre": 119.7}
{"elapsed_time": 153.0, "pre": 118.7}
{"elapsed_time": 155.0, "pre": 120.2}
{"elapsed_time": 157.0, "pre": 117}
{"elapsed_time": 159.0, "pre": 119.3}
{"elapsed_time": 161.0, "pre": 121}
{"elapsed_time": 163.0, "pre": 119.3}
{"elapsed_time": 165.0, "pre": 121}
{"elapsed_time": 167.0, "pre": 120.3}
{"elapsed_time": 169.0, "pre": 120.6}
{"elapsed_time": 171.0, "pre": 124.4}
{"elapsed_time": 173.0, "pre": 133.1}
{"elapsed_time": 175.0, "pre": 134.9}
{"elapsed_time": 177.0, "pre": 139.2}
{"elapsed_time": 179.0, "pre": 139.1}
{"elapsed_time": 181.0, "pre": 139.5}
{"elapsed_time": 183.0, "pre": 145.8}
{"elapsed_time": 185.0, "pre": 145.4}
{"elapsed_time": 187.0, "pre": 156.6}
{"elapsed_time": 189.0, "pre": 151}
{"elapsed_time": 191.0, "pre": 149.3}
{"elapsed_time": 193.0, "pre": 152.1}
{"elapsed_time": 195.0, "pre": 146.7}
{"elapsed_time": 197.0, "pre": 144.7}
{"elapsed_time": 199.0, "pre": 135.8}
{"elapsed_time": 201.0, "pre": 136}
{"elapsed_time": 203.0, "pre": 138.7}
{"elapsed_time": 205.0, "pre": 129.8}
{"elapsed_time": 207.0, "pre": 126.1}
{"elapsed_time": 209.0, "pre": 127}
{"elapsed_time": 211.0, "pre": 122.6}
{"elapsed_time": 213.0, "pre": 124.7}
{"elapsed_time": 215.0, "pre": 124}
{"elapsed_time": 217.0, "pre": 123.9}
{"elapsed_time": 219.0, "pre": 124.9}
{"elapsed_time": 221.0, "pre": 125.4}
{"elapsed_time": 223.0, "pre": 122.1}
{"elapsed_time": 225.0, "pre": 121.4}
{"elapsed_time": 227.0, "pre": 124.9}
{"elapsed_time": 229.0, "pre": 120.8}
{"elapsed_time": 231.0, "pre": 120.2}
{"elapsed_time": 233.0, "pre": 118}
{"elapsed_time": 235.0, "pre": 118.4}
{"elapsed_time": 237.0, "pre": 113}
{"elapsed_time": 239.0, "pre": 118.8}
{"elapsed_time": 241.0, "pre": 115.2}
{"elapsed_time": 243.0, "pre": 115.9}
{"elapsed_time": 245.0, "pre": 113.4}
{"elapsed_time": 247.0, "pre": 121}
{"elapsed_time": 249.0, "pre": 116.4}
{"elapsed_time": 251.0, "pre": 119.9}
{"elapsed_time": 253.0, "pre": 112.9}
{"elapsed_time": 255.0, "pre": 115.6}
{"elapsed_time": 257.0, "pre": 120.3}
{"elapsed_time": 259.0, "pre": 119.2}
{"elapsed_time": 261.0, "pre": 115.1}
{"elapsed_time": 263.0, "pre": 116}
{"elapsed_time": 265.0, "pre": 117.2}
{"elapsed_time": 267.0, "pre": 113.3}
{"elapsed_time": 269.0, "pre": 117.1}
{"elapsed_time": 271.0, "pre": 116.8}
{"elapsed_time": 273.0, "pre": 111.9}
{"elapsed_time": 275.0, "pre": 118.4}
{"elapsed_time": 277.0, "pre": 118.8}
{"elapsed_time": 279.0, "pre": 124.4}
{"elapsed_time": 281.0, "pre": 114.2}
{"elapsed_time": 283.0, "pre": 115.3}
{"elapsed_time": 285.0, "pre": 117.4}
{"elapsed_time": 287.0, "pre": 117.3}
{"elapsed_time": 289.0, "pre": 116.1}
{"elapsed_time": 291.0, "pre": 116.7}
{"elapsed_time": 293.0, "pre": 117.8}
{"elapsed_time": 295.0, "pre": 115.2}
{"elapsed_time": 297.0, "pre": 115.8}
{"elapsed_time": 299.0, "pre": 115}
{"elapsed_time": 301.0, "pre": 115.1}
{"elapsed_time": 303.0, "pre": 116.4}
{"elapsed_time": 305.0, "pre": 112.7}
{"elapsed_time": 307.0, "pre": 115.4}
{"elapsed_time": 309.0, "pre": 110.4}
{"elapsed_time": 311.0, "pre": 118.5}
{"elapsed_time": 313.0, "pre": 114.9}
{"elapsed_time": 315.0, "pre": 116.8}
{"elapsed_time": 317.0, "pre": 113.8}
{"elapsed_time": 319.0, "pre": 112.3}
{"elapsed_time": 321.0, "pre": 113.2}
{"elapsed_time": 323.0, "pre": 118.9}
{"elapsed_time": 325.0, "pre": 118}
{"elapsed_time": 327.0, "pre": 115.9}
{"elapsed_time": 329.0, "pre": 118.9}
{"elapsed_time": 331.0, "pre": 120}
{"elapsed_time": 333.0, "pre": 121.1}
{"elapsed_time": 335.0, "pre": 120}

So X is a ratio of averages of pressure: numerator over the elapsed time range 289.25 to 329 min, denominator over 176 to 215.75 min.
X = 0.83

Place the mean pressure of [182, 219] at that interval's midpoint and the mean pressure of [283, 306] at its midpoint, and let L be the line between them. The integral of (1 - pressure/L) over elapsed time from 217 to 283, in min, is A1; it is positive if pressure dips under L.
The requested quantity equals 4.1 min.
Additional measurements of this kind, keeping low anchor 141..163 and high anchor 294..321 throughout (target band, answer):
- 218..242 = -1.6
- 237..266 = -0.9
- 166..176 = -1.4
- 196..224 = -4.2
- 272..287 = -0.4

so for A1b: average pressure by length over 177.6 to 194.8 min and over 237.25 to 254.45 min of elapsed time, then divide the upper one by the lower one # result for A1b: 0.79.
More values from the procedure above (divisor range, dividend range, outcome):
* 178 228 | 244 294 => 0.87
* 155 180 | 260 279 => 0.93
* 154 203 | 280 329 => 0.86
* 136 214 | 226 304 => 0.94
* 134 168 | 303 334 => 1.10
